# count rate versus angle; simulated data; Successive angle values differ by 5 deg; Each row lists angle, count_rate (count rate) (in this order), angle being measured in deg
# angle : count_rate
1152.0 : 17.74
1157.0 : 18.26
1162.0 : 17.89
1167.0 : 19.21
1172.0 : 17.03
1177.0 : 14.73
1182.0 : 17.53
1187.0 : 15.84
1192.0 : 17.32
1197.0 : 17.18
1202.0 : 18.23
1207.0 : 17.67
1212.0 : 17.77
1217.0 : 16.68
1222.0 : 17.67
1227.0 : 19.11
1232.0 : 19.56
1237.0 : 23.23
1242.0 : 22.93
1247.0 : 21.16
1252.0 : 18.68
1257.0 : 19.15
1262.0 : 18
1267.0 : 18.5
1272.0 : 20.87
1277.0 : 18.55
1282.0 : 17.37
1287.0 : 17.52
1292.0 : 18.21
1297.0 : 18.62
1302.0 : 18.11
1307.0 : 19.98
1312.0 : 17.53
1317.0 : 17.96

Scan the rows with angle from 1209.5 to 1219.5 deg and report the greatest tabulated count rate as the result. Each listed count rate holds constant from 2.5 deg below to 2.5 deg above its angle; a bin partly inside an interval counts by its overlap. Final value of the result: 17.77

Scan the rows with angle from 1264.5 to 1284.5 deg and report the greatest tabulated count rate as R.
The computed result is 20.87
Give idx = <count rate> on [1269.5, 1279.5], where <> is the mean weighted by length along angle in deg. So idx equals 19.7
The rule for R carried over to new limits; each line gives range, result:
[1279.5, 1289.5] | 17.52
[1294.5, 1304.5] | 18.62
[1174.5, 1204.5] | 18.23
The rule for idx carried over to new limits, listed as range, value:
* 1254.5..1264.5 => 18.6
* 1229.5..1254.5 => 21.1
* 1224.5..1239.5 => 20.6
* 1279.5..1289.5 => 17.4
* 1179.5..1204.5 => 17.2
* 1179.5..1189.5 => 16.7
